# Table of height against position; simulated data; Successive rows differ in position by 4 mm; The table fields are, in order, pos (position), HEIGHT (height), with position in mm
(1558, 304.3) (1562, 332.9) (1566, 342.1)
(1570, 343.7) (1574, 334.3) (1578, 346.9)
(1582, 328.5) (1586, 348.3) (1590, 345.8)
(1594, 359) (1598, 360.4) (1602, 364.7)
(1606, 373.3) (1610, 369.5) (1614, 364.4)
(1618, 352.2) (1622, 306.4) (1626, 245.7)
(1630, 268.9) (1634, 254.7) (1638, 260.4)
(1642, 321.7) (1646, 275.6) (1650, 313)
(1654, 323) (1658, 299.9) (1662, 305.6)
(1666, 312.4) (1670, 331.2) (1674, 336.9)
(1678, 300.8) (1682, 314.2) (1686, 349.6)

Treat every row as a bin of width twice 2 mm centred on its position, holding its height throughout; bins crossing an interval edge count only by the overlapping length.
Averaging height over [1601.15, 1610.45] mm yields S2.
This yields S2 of 370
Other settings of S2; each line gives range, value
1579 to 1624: 352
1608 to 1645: 304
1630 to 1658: 290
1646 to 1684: 313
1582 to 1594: 346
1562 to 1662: 325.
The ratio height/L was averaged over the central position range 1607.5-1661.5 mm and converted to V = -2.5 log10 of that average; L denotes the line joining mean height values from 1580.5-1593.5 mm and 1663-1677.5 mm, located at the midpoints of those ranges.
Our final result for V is 0.09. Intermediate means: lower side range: 343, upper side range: 323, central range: 305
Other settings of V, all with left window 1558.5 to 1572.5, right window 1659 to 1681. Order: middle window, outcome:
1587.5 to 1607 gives -0.09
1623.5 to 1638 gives 0.24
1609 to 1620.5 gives -0.10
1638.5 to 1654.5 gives 0.06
